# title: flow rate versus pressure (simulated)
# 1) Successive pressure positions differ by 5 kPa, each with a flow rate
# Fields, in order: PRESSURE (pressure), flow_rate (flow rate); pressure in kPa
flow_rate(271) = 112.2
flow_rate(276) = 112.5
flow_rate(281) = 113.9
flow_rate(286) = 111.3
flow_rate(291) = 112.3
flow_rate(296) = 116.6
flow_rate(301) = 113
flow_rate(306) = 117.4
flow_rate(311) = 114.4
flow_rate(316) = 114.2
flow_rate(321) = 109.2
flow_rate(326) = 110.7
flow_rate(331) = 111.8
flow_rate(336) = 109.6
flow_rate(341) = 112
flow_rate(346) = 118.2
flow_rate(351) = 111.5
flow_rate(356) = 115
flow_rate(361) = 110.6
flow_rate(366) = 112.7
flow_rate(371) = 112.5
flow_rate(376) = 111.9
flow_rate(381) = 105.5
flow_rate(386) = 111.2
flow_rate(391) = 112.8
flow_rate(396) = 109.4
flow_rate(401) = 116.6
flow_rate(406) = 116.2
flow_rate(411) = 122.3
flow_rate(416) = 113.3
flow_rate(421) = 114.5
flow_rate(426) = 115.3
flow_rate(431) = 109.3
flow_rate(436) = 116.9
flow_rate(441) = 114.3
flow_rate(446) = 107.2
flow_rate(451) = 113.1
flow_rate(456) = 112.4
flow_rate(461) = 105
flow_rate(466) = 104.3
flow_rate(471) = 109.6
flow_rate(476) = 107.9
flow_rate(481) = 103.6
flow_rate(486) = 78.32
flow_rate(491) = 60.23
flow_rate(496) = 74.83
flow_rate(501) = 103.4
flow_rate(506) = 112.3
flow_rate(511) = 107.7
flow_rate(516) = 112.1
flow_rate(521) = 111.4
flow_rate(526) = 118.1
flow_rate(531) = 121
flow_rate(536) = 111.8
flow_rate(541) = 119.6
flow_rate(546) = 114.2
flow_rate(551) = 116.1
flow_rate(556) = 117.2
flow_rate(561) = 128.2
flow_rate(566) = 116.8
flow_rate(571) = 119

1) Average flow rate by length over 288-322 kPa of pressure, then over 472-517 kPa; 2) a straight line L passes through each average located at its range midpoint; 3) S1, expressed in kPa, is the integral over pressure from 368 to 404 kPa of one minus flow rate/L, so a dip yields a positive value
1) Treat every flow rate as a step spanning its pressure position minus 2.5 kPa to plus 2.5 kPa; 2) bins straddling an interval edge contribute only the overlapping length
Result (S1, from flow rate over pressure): -1.8 kPa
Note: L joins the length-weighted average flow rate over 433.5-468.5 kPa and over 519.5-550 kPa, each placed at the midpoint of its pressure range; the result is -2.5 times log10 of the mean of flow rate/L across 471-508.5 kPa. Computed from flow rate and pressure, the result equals 0.22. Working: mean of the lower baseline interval 110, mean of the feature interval 92.7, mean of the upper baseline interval 116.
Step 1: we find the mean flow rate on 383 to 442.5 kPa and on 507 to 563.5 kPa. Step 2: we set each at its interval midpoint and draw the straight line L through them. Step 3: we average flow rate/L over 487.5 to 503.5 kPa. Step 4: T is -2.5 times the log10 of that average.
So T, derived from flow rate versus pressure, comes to 0.41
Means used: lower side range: 114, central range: 79.4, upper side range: 116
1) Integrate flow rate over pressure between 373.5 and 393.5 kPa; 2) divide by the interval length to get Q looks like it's 110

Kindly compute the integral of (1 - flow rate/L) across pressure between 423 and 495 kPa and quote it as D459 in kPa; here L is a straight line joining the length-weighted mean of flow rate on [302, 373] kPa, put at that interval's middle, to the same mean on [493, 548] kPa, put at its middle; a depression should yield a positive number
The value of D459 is 4.5 kPa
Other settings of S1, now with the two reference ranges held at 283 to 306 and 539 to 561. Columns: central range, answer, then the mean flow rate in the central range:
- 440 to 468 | 1.73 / 109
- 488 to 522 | 6.02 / 96.5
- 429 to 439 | 0.24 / 113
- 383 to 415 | 0.27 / 115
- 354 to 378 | 0.51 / 113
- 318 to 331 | 0.43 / 110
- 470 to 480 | 0.76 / 108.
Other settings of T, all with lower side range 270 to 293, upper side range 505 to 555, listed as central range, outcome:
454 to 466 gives 0.06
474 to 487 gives 0.16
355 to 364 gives 0.01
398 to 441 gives -0.02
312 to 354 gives 0.01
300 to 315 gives -0.02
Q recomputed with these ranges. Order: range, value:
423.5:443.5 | 114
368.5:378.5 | 112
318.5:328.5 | 110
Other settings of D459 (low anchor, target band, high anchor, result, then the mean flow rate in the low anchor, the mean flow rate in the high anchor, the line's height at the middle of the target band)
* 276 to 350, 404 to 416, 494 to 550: -0.7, 113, 110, 112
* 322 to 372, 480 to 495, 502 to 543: 4.7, 112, 114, 114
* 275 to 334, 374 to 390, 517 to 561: 0.6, 113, 117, 114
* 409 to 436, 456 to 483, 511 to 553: 2.0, 115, 115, 115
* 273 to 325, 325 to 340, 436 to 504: 0.0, 113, 100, 111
